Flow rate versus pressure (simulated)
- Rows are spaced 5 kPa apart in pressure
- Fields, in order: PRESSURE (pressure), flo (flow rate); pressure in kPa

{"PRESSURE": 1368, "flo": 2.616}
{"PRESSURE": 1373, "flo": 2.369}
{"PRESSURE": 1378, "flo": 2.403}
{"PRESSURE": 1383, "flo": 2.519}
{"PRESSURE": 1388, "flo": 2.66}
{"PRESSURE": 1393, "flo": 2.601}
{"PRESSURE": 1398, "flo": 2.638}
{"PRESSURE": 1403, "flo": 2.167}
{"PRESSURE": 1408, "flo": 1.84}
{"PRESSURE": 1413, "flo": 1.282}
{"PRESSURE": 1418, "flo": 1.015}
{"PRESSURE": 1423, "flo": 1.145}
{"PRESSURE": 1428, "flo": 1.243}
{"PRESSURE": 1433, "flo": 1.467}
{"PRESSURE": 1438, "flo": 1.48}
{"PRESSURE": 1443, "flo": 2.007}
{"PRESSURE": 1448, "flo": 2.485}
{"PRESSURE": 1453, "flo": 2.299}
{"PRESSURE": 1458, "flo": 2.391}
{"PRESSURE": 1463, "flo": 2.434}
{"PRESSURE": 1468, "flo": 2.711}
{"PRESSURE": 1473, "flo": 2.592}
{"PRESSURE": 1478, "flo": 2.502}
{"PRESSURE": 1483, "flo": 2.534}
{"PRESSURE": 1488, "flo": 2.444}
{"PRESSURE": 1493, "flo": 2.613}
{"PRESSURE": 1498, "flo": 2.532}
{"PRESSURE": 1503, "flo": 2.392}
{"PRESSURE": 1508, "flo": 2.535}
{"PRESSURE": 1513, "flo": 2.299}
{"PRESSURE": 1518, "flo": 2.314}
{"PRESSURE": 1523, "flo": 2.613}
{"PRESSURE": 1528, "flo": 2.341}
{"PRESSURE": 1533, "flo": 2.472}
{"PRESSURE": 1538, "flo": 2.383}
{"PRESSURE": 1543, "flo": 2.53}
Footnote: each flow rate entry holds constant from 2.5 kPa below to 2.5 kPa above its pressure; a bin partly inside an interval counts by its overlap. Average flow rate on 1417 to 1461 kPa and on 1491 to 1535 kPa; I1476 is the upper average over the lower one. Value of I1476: 1.40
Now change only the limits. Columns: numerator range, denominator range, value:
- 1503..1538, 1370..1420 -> 1.12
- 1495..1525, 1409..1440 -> 1.89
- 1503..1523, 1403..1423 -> 1.67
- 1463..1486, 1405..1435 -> 1.91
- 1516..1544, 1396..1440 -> 1.55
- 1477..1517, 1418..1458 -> 1.43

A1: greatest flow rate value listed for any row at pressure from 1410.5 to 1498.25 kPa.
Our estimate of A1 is 2.711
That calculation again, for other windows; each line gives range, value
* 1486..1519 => 2.613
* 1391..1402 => 2.638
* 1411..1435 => 1.467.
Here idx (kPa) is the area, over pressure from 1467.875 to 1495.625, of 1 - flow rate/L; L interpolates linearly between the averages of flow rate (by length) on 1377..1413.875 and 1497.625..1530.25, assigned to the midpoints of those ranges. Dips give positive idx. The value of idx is -1.87 kPa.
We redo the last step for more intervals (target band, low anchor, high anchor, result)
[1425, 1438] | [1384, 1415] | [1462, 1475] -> 5.6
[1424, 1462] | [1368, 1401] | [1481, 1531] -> 9.1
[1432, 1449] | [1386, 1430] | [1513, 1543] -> 1.4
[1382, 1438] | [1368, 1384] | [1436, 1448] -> 9.3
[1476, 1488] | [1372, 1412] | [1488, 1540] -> -0.4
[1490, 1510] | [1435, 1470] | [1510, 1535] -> -1.4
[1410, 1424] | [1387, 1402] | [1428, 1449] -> 6.4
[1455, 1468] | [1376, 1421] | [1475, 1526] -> -0.7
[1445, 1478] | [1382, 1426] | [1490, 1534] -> -3.8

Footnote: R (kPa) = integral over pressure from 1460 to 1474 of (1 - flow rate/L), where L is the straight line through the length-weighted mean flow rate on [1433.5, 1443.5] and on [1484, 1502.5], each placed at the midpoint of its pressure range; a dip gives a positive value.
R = -3.2 kPa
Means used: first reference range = 1.64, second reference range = 2.52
